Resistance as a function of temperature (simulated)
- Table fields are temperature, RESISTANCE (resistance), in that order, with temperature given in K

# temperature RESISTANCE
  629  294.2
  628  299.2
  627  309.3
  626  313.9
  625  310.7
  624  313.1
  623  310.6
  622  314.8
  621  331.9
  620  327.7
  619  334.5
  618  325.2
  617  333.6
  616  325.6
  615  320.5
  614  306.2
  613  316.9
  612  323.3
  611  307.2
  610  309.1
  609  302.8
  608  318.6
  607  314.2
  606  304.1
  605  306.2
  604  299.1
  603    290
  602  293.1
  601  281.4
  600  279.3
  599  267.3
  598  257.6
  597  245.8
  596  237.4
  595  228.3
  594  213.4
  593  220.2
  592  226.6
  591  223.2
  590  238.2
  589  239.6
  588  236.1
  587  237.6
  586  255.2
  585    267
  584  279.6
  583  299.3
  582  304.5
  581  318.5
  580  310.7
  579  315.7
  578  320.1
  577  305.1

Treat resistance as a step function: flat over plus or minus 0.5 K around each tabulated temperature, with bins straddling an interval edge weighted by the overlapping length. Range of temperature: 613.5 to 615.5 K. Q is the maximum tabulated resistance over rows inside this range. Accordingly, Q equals 320.5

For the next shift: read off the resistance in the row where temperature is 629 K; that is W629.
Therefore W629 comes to 294.2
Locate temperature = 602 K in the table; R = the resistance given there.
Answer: 293.1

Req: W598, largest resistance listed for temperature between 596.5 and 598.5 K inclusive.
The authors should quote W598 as 257.6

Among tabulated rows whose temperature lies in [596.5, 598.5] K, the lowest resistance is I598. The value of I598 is 245.8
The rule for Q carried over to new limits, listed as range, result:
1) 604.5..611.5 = 318.6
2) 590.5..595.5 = 228.3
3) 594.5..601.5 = 281.4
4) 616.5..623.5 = 334.5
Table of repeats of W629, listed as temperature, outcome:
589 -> 239.6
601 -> 281.4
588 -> 236.1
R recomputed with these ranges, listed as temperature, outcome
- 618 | 325.2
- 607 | 314.2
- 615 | 320.5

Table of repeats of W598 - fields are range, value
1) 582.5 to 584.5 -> 299.3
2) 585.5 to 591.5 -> 255.2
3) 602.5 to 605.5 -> 306.2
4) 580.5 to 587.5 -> 318.5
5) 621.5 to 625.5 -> 314.8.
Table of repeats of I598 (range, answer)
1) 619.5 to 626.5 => 310.6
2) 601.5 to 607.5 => 290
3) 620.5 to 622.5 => 314.8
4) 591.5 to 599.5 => 213.4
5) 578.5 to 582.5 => 304.5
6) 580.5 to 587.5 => 237.6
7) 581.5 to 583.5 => 299.3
